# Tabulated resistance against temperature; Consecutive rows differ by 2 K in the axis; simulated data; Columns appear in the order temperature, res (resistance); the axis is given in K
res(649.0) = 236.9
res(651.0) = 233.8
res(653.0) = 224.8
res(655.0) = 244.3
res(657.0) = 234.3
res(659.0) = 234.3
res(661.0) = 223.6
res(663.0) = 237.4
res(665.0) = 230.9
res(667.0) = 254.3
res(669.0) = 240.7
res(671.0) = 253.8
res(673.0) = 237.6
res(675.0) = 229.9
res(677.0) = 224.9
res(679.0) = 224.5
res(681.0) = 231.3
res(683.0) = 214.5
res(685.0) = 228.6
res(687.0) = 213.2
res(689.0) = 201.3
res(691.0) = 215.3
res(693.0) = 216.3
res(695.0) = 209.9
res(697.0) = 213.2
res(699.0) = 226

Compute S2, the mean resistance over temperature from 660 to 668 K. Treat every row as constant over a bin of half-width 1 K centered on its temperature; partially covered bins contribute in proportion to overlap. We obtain 237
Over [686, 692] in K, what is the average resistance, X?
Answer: 210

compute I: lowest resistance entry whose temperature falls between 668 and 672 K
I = 240.7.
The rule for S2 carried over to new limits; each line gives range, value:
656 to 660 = 234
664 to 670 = 242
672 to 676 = 234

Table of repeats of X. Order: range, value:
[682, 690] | 214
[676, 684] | 224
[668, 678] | 237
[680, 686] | 225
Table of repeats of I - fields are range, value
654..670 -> 223.6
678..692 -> 201.3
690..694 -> 215.3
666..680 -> 224.5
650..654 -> 224.8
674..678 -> 224.9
